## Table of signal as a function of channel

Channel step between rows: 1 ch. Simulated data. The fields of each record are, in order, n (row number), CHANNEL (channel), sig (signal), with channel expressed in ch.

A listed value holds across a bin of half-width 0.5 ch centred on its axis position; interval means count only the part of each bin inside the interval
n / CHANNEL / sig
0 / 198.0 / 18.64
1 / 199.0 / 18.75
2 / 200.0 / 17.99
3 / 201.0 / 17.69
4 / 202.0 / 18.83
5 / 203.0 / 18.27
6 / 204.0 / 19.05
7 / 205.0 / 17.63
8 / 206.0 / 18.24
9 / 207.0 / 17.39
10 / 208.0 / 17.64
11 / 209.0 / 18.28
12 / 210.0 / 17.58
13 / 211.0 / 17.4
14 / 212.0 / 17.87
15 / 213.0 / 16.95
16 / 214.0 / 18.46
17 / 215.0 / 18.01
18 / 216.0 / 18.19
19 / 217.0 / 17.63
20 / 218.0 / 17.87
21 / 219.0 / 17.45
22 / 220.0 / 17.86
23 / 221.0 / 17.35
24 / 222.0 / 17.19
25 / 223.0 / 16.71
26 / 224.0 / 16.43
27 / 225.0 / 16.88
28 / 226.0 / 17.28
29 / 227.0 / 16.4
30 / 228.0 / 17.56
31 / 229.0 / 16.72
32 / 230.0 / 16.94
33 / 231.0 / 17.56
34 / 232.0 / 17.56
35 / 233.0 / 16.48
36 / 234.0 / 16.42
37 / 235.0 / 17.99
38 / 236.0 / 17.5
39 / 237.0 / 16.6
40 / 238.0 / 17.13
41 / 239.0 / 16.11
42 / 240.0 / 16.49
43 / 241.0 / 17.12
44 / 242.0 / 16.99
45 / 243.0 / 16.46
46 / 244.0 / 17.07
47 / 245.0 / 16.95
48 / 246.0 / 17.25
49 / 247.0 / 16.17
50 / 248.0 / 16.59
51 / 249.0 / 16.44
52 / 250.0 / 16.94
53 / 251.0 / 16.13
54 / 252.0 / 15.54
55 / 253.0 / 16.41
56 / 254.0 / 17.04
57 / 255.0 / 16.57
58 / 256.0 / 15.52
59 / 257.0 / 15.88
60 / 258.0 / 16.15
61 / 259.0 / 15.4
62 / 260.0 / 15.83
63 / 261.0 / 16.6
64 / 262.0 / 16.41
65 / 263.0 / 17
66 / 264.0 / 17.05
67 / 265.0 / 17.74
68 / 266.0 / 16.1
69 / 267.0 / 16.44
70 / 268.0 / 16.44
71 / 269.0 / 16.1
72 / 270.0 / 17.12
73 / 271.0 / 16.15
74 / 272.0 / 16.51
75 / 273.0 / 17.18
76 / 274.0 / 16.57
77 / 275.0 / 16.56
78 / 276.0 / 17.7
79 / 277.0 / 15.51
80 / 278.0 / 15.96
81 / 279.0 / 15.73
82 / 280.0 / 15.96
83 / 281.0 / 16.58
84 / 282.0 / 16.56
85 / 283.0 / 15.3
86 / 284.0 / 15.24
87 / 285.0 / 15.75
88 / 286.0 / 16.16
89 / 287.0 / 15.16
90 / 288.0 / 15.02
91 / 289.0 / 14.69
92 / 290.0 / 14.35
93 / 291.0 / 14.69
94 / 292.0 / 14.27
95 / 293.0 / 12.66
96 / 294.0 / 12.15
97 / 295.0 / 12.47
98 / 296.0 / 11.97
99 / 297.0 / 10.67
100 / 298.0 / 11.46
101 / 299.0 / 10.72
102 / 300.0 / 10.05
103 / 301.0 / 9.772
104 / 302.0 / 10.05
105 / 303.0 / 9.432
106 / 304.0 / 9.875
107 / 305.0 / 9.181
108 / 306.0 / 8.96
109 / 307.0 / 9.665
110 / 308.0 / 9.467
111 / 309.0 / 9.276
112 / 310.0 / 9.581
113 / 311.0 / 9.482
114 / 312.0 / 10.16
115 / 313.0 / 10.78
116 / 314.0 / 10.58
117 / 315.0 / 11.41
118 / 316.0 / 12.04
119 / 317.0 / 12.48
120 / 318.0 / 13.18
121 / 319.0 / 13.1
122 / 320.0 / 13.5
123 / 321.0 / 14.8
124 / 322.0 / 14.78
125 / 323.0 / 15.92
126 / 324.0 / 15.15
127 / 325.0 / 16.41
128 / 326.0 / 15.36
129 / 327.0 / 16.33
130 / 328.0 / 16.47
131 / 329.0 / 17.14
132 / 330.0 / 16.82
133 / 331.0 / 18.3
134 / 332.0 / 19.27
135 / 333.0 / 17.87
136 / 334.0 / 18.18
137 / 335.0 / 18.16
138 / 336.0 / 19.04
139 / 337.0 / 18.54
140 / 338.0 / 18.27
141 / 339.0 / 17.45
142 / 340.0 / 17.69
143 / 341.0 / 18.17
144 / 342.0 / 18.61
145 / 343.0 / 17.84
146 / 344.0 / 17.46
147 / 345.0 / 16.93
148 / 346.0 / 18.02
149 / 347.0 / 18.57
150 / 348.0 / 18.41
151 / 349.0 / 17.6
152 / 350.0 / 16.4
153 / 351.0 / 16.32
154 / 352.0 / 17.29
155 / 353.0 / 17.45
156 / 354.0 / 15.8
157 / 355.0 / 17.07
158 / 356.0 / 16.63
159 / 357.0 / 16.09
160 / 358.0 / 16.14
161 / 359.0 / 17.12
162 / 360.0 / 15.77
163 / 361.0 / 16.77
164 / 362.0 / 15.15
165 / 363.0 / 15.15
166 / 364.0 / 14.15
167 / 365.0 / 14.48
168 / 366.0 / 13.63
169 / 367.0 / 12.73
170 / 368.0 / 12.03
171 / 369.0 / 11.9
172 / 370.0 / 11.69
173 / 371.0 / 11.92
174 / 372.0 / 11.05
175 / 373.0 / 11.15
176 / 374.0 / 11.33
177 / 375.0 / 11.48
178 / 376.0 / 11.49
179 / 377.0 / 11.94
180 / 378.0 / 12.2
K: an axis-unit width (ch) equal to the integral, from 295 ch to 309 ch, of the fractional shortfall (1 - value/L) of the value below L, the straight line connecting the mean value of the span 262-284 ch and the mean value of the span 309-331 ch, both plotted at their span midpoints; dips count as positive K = 4.3 ch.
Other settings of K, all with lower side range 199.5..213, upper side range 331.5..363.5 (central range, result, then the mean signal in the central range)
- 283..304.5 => 5.90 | 12.8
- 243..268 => 1.80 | 16.5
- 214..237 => 0.75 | 17.3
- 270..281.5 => 0.80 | 16.4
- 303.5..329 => 7.39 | 12.4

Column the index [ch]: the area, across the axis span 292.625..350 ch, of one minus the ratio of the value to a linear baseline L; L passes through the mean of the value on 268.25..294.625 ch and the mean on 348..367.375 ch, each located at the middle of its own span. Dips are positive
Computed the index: 5.9 ch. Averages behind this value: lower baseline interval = 15.6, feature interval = 14.2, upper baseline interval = 16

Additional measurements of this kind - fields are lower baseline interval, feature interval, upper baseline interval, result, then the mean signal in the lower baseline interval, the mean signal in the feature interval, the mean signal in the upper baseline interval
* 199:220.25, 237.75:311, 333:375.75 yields 9.8 ch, 17.9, 14.8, 15.8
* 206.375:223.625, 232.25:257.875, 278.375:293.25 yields 0.0 ch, 17.6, 16.6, 15.3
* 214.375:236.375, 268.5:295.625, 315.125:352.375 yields 2.4 ch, 17.3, 15.5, 16.6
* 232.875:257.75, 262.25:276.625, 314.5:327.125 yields -0.8 ch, 16.6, 16.7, 14.1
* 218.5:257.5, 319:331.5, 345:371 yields 0.1 ch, 16.8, 15.8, 15.6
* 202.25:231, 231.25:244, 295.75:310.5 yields -1.0 ch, 17.6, 16.9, 9.98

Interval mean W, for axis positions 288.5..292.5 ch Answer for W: 14.5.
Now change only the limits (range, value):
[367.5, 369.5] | 12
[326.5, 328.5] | 16.4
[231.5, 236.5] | 17.2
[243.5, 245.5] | 17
